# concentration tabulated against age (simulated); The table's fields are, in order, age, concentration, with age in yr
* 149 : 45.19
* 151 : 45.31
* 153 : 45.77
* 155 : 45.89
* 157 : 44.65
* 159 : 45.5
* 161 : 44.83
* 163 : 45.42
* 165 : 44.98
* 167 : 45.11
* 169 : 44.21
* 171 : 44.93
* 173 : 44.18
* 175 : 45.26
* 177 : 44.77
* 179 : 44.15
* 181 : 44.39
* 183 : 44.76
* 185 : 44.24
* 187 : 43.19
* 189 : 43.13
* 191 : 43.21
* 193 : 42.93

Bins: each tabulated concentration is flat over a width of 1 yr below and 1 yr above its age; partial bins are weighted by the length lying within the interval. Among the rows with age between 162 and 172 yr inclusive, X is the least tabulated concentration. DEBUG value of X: 44.21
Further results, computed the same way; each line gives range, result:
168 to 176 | 44.18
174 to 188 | 43.19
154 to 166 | 44.65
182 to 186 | 44.24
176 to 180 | 44.15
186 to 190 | 43.13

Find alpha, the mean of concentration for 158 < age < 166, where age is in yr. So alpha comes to 45.2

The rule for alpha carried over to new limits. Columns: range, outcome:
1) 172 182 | 44.5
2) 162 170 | 44.9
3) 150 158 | 45.4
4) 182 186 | 44.5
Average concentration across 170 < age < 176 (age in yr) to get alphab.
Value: 44.8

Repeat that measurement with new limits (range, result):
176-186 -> 44.5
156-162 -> 45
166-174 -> 44.6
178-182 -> 44.3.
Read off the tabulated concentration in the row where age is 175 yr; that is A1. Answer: 45.26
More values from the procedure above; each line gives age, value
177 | 44.77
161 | 44.83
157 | 44.65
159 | 45.5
